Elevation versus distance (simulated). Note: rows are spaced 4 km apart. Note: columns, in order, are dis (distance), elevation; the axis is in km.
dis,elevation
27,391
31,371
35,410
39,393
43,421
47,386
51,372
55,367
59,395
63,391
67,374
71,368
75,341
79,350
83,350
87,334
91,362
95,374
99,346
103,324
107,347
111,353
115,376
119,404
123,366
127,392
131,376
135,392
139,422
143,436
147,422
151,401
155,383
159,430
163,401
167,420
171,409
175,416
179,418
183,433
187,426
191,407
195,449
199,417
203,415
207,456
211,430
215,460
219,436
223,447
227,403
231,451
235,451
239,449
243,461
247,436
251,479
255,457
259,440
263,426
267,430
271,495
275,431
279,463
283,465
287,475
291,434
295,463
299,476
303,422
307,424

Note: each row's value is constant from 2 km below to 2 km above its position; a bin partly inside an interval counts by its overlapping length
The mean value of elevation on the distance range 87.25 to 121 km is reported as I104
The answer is 359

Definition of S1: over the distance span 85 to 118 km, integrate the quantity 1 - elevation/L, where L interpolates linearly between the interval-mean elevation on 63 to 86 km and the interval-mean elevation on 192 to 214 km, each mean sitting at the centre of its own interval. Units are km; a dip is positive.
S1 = 1.83 km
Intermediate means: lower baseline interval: 359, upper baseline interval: 433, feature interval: 354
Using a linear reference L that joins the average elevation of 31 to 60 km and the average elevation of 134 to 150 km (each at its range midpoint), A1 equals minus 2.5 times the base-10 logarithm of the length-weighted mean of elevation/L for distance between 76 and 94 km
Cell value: 0.15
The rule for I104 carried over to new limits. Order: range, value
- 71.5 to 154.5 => 373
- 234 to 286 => 453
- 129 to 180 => 410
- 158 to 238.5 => 429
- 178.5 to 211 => 428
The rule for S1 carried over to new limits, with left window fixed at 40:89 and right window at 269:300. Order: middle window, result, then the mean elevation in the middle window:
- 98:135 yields 2.45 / 367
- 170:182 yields 0.03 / 416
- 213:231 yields -0.07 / 438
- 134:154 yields -0.50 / 414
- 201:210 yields -0.11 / 435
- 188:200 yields -0.01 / 425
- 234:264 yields -0.21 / 451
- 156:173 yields -0.02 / 413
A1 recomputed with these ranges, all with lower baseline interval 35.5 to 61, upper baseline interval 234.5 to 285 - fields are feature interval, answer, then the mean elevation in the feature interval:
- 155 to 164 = 0.03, 410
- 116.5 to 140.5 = 0.06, 391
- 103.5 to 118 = 0.14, 358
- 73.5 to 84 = 0.15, 347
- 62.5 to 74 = 0.07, 373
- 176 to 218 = 0.01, 431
